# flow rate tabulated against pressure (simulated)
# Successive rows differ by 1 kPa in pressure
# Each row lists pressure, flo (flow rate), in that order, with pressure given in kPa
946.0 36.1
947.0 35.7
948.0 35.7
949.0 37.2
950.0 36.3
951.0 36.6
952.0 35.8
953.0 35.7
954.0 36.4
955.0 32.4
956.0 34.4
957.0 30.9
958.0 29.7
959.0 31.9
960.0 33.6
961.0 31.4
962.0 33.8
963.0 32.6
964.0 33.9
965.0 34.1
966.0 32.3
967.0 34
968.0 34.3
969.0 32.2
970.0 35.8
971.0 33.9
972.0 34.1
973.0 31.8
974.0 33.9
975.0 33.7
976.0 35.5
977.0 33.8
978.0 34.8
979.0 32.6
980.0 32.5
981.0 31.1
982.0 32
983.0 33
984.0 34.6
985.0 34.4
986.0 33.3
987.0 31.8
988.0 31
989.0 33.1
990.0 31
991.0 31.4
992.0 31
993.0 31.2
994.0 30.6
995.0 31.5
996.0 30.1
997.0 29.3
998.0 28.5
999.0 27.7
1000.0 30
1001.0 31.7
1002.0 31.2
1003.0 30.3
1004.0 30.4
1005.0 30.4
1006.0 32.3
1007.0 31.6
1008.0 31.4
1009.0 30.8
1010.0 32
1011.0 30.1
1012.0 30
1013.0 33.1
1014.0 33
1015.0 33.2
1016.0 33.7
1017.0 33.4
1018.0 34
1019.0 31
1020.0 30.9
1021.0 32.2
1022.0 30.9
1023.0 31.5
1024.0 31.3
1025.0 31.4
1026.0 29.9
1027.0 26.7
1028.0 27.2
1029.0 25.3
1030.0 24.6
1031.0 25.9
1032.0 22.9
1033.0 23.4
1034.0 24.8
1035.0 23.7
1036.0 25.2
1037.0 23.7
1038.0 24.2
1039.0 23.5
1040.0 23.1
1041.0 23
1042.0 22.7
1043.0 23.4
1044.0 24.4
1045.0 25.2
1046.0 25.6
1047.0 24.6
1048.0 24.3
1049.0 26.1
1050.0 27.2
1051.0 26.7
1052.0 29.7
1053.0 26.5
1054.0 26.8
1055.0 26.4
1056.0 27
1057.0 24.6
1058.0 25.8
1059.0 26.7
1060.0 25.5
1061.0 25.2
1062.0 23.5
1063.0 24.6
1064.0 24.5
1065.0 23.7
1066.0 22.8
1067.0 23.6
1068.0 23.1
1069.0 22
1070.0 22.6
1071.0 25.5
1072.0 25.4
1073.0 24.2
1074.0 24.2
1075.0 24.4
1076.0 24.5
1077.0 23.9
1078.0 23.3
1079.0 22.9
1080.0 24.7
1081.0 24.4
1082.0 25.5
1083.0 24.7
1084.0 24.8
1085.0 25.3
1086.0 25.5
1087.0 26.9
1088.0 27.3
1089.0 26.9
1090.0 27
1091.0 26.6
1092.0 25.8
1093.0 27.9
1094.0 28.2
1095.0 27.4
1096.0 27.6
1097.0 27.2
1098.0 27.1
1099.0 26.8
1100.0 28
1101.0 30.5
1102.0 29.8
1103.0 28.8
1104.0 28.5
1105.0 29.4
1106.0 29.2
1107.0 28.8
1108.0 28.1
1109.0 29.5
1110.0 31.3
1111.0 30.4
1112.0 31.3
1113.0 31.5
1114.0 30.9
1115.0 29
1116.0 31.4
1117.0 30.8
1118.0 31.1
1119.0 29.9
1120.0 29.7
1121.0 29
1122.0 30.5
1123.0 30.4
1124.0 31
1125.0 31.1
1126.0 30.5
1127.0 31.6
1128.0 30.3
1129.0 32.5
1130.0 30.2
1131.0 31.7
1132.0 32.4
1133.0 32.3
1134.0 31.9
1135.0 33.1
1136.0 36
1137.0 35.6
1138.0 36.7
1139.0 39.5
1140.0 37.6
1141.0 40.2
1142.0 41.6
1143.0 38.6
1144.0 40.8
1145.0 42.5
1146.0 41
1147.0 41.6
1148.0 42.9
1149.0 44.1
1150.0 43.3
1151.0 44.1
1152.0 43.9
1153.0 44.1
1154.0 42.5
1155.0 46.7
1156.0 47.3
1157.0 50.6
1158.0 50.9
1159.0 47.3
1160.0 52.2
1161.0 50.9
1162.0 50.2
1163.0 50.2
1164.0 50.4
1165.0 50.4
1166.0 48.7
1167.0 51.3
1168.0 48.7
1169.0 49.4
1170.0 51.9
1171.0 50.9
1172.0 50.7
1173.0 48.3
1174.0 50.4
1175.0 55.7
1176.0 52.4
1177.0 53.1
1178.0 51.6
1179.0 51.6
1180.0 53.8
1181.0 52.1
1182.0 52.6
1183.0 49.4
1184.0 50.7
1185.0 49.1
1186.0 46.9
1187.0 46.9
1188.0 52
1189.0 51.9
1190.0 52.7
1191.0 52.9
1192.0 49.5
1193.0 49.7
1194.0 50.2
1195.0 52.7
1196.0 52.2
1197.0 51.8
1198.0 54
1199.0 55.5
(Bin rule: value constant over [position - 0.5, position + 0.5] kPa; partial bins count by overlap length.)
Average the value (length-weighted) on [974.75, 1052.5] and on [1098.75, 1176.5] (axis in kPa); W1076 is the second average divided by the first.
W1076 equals 1.3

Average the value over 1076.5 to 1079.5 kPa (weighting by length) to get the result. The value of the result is 23.4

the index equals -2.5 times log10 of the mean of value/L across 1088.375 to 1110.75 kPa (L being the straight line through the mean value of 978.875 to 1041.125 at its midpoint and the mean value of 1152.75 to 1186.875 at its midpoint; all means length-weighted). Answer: 0.41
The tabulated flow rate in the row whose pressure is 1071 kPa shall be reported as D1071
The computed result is 25.5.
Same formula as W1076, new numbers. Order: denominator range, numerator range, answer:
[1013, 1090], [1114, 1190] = 1.63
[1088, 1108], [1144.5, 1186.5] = 1.74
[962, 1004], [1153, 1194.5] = 1.56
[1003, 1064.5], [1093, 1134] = 1.08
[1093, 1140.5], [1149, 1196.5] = 1.62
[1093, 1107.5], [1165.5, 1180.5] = 1.81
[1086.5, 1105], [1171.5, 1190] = 1.84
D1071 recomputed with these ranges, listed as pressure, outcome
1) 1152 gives 43.9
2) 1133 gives 32.3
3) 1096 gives 27.6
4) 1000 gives 30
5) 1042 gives 22.7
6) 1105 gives 29.4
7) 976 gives 35.5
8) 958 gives 29.7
